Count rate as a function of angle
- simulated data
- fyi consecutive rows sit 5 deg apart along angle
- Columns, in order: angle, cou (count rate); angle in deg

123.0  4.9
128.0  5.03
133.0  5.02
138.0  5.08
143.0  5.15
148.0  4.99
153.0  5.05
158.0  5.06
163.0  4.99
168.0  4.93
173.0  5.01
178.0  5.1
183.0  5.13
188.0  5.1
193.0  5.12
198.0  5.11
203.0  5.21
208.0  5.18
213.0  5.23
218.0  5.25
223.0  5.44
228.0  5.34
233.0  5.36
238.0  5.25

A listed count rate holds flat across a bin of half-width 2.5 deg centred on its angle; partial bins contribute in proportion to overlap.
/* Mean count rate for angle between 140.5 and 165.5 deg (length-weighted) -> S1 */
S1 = 5.05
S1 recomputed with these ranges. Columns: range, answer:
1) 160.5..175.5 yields 4.98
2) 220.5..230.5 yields 5.39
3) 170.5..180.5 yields 5.05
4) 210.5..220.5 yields 5.24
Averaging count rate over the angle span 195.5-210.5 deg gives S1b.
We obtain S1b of 5.17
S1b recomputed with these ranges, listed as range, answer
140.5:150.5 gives 5.07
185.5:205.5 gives 5.13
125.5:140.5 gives 5.04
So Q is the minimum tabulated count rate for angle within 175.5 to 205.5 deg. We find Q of 5.1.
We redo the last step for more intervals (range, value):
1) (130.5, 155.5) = 4.99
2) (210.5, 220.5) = 5.23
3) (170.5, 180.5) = 5.01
